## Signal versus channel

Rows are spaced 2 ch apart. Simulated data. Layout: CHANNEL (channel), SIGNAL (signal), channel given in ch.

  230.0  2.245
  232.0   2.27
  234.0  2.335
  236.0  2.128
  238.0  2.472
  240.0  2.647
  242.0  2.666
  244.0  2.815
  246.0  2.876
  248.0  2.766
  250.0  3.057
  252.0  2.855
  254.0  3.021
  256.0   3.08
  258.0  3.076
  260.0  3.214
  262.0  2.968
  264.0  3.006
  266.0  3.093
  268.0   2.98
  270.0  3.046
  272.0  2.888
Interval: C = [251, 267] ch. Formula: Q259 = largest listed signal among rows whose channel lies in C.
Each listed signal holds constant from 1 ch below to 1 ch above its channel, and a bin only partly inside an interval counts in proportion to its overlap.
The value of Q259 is 3.214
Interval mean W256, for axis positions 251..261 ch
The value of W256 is 3.05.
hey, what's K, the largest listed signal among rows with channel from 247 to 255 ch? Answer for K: 3.057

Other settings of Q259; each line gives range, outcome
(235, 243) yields 2.666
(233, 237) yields 2.335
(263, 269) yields 3.093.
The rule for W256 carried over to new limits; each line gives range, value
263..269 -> 3.03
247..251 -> 2.91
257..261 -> 3.15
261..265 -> 2.99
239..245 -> 2.71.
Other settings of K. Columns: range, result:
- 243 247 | 2.876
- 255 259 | 3.08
